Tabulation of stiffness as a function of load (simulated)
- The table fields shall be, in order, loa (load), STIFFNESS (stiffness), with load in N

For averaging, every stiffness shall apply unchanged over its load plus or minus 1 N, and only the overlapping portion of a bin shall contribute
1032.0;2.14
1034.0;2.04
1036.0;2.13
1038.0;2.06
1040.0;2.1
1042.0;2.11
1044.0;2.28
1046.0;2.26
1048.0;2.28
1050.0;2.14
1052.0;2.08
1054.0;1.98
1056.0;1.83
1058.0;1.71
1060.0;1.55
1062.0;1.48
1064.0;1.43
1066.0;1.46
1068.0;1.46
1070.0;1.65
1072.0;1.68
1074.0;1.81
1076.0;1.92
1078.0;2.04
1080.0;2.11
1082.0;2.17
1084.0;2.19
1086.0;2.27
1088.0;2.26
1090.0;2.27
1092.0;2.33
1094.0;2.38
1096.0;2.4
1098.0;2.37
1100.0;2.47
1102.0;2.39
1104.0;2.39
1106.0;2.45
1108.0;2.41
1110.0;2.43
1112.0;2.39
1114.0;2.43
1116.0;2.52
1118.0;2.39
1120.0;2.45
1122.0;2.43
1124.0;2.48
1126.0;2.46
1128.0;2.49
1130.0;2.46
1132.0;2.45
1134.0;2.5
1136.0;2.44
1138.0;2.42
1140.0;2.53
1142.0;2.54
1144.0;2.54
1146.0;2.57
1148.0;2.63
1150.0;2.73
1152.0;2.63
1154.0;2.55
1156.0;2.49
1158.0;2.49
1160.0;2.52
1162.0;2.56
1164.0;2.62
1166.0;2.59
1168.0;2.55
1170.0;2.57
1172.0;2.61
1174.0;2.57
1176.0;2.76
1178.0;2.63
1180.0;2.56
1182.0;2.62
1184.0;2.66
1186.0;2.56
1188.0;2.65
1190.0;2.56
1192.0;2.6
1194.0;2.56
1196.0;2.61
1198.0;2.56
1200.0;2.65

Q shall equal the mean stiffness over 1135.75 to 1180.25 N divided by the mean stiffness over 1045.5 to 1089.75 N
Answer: 1.35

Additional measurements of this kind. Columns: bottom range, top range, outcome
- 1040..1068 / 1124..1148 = 1.33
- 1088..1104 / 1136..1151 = 1.08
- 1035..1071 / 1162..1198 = 1.38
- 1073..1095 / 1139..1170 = 1.19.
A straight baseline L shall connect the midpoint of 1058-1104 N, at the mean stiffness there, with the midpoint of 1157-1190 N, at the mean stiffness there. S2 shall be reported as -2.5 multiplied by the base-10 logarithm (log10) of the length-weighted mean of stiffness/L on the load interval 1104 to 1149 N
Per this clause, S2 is -0.08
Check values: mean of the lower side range 2.01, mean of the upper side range 2.59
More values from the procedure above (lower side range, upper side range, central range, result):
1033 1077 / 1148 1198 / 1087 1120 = -0.10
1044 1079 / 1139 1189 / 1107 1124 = -0.10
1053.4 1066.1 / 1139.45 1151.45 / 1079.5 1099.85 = -0.16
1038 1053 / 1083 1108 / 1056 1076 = 0.36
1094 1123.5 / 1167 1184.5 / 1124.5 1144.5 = 0.01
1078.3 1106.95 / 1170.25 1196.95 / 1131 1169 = -0.02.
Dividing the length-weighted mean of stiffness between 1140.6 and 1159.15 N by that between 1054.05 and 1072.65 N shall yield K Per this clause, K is 1.6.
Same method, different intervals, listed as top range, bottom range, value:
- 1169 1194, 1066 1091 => 1.33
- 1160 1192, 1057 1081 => 1.54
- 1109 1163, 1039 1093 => 1.28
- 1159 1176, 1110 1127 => 1.06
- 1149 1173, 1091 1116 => 1.07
